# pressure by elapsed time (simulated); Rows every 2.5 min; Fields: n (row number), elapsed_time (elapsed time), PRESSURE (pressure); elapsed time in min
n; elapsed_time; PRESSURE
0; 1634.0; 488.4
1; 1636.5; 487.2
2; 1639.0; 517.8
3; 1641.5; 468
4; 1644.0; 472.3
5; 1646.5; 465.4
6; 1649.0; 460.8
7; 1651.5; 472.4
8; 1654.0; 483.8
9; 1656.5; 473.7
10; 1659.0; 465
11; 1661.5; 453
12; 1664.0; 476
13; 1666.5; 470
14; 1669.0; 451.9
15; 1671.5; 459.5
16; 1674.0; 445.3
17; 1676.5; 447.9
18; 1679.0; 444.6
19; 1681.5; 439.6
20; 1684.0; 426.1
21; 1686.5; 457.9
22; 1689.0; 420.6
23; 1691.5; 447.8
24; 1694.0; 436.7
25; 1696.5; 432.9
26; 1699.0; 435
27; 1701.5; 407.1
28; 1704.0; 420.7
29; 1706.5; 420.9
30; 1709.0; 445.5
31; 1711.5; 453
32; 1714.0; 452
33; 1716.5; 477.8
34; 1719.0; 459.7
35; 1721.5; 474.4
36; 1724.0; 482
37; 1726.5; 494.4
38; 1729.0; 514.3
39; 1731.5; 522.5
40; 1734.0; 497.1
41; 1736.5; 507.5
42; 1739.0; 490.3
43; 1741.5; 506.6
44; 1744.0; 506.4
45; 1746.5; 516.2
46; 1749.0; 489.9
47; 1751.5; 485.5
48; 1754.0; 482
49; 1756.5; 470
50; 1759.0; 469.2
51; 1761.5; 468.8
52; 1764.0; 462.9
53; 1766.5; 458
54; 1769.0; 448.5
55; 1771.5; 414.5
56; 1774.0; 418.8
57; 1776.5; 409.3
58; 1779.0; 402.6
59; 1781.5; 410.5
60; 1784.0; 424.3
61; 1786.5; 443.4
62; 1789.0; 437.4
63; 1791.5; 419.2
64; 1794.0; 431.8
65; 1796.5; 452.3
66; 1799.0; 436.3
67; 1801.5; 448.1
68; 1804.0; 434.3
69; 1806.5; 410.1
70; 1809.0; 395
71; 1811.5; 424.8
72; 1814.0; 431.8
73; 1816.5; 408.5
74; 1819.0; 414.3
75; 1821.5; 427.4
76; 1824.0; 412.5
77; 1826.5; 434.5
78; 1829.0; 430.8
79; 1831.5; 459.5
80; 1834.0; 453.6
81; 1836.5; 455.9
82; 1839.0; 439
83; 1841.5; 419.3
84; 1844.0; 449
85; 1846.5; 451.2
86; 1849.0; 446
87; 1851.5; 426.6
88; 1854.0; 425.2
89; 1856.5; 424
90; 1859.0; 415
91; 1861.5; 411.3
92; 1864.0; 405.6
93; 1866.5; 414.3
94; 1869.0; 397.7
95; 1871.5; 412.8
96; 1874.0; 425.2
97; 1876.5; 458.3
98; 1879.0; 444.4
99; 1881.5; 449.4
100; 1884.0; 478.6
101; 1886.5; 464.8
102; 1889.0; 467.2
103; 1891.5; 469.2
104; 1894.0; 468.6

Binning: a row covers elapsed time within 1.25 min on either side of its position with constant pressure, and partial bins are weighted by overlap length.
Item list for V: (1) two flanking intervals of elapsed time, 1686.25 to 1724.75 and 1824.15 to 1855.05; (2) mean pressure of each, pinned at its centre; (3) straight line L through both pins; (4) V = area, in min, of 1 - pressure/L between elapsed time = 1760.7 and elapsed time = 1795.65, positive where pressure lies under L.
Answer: 0.8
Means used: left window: 444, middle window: 432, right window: 440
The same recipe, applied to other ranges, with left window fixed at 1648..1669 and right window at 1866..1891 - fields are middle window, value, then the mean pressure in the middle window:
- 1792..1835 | 2.0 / 429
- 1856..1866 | 0.7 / 413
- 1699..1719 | 1.0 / 441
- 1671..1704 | 2.0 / 437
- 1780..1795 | 0.9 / 427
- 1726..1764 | -2.9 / 494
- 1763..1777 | 0.6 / 436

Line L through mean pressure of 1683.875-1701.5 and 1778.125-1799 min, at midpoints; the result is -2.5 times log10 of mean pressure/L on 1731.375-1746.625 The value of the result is -0.17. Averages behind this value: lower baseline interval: 435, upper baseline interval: 429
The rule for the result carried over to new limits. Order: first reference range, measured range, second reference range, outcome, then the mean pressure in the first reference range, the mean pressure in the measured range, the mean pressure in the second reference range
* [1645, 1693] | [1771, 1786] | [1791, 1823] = 0.04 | 456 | 415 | 426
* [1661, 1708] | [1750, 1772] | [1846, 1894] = -0.06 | 442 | 464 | 437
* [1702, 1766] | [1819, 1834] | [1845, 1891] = 0.04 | 478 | 433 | 435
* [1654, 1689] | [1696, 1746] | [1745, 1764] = 0.00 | 454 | 471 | 482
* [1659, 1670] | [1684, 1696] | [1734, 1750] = 0.09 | 463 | 439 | 503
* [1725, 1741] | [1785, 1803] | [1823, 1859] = 0.07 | 504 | 438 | 437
